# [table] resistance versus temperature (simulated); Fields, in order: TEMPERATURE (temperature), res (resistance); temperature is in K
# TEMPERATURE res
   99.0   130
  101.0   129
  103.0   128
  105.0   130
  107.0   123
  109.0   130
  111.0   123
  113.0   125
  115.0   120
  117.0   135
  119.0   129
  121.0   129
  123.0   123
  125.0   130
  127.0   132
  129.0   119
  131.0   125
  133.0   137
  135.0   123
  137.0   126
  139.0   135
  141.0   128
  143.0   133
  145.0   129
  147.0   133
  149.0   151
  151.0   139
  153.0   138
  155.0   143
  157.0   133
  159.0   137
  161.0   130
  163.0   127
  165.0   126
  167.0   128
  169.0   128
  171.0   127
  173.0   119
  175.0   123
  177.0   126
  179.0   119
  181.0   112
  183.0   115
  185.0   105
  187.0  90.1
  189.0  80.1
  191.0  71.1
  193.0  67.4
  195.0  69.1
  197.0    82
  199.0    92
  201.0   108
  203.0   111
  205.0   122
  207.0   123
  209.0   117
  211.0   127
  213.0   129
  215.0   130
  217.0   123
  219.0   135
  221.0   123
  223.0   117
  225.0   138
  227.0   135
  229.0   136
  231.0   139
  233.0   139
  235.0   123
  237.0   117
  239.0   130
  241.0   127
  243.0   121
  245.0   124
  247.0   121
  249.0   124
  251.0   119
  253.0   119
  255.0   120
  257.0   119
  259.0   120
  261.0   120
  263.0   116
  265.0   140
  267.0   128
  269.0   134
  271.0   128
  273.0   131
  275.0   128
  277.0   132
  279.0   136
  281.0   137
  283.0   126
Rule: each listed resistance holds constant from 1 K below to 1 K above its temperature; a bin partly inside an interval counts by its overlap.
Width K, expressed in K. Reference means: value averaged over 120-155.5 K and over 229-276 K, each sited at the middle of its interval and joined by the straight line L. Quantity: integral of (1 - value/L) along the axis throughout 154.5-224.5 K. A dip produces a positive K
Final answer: 7.8 K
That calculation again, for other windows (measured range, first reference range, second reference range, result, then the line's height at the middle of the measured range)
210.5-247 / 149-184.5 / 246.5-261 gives -1.7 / 122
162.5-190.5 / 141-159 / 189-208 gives -0.4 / 113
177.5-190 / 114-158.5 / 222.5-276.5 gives 2.4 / 129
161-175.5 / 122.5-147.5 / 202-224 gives 0.1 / 126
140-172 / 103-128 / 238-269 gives -1.7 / 126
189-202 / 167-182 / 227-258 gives 4.4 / 123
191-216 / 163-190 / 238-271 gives 2.9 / 119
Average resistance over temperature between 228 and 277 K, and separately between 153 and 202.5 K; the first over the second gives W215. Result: 1.1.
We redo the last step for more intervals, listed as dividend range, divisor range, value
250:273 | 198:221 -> 1.04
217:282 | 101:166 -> 0.98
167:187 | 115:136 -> 0.93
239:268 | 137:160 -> 0.91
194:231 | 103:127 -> 0.93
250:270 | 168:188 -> 1.06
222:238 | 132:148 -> 1.00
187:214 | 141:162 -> 0.73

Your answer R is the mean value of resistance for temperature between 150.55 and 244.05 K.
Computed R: 119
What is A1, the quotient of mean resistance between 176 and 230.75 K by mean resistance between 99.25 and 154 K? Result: 0.9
